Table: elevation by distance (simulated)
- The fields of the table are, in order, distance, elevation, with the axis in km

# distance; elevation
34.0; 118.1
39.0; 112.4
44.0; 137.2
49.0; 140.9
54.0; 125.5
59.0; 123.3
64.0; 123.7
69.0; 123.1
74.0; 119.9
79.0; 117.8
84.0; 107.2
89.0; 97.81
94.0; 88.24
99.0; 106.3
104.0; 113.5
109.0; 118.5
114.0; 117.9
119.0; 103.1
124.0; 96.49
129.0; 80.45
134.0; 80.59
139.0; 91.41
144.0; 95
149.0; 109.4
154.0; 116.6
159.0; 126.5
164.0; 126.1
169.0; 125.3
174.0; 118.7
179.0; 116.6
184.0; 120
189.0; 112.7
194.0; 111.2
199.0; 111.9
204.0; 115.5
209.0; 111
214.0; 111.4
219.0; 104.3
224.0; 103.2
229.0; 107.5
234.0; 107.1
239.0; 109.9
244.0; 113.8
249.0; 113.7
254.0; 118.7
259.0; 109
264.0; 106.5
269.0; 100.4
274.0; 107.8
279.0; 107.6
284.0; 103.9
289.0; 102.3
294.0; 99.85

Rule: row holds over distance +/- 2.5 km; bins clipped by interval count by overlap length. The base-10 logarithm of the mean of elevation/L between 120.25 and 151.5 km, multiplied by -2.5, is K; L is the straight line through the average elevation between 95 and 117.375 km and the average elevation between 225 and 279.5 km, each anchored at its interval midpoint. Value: 0.20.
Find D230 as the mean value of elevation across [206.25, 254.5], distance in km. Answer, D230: 110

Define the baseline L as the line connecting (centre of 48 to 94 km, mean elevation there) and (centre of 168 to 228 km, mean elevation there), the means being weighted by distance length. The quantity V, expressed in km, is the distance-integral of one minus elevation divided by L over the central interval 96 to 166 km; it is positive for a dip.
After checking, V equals 5.9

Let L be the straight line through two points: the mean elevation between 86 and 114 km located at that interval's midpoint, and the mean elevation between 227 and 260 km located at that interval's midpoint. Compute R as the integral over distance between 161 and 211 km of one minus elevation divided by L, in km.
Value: -3.5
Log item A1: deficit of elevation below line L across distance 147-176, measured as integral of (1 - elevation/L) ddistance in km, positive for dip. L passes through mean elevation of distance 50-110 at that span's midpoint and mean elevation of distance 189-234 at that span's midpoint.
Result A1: -2.4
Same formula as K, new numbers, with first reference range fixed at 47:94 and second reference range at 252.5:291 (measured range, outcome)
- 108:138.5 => 0.174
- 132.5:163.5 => 0.081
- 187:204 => -0.014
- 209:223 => 0.020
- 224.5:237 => 0.023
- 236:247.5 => -0.033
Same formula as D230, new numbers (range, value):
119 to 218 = 109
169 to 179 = 120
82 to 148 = 99.9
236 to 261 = 113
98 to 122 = 112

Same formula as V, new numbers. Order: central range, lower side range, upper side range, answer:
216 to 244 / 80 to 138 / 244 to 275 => 0.2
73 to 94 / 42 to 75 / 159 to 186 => 3.2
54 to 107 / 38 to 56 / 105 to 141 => 1.8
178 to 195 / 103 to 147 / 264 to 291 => -2.3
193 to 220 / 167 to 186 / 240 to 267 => 1.3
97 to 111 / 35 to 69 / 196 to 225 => 1.0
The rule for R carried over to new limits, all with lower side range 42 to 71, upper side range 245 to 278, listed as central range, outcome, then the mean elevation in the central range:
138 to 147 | 1.96 km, 94.4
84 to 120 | 5.16 km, 107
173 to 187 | -0.12 km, 118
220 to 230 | 0.71 km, 105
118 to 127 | 1.80 km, 98.2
